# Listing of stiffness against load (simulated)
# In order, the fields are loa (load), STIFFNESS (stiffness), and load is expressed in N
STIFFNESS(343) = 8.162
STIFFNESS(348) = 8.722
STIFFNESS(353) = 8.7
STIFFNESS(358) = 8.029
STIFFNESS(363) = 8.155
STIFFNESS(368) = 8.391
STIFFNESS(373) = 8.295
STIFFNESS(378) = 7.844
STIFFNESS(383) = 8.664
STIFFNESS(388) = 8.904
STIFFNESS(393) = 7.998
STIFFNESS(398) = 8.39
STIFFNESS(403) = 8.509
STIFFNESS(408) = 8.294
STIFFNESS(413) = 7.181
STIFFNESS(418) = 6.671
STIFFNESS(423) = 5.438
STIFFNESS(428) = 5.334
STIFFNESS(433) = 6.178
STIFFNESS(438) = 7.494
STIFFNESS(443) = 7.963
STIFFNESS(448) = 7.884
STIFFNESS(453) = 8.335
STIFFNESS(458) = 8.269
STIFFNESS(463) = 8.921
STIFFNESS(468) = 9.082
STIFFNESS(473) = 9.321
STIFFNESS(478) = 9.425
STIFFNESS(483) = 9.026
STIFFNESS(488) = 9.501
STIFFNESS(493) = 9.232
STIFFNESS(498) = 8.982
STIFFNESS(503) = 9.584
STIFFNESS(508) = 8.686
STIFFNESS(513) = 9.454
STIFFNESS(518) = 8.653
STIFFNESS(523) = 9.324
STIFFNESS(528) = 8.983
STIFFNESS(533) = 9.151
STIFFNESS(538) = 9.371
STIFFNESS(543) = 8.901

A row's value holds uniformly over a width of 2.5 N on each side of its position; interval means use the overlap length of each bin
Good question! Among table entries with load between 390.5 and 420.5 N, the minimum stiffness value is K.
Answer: 6.671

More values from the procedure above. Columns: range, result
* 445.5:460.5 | 7.884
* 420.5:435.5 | 5.334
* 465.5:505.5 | 8.982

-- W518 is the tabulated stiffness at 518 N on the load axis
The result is 8.653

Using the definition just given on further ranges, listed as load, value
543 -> 8.901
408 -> 8.294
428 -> 5.334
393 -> 7.998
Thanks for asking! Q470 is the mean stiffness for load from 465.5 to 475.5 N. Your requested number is 9.2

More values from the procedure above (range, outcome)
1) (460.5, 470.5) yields 9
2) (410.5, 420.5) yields 6.93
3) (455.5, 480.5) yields 9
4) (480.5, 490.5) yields 9.26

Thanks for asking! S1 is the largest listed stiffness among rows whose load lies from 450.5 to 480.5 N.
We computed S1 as 9.425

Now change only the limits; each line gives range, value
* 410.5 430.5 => 7.181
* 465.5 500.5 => 9.501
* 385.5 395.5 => 8.904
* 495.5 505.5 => 9.584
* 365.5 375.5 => 8.391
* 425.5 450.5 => 7.963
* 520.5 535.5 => 9.324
